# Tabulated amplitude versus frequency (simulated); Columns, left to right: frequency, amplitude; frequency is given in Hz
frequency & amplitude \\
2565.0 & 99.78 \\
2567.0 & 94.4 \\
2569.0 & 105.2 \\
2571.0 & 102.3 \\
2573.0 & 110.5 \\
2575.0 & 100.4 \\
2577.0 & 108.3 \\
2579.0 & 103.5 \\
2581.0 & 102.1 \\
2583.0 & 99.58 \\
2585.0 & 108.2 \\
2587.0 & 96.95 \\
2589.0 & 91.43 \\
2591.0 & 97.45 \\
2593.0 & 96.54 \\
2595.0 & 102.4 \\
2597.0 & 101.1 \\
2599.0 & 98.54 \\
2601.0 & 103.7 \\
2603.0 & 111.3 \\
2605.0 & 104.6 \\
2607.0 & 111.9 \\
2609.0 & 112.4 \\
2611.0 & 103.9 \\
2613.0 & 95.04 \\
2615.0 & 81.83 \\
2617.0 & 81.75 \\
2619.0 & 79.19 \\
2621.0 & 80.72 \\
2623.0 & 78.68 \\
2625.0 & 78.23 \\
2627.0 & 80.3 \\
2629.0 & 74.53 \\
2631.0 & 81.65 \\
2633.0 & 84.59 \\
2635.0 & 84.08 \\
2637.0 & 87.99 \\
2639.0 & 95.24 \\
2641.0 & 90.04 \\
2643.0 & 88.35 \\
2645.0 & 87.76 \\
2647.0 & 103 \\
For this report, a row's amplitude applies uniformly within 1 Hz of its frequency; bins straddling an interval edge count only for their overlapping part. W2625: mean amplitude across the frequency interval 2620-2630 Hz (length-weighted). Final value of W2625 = 78.5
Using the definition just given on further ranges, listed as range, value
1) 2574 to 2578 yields 104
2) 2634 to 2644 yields 89.1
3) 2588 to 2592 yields 94.4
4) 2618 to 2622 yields 80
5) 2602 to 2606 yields 108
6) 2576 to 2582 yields 105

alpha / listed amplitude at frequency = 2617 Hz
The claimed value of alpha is 81.75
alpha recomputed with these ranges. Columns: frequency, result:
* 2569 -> 105.2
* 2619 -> 79.19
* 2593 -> 96.54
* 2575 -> 100.4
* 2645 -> 87.76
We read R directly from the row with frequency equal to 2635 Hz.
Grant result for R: 84.08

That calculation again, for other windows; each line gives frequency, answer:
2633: 84.59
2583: 99.58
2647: 103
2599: 98.54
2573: 110.5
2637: 87.99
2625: 78.23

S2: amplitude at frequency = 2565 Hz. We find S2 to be 99.78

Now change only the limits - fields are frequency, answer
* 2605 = 104.6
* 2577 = 108.3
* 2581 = 102.1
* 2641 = 90.04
